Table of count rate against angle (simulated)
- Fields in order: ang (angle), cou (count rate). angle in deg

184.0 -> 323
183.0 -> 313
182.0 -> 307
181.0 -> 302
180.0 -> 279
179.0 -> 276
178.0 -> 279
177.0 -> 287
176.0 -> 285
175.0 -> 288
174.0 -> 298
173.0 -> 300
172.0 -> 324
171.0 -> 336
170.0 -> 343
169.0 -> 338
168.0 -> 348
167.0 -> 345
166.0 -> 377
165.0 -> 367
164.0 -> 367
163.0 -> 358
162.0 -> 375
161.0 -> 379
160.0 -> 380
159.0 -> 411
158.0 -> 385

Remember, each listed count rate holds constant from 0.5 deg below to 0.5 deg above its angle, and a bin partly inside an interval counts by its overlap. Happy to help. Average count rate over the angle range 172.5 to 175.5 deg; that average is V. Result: 295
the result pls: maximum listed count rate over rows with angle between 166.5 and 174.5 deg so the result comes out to 348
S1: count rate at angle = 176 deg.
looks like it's 285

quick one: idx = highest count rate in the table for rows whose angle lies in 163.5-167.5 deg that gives 377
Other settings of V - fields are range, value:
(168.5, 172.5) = 335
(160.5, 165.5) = 369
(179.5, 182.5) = 296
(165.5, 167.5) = 361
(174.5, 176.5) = 286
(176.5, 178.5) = 283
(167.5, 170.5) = 343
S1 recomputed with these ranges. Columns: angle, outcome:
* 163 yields 358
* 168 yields 348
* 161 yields 379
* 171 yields 336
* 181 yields 302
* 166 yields 377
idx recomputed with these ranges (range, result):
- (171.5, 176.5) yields 324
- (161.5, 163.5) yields 375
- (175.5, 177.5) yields 287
